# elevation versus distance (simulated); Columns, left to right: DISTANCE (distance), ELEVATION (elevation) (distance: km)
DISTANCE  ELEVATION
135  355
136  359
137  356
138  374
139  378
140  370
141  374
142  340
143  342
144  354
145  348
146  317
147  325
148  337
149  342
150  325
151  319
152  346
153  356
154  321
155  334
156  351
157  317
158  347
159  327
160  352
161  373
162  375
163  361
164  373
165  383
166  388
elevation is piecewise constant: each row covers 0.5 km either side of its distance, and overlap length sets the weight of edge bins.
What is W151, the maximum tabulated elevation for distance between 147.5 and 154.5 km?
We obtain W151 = 356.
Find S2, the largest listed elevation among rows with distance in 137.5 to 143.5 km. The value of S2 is 378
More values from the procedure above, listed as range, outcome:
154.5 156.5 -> 351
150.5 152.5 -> 346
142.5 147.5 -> 354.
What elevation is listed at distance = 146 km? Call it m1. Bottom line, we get 317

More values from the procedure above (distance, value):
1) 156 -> 351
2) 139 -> 378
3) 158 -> 347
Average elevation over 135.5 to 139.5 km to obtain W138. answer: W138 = 367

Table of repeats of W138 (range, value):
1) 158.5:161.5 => 351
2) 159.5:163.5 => 365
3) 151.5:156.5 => 342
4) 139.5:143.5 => 356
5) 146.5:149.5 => 335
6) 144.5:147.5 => 330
